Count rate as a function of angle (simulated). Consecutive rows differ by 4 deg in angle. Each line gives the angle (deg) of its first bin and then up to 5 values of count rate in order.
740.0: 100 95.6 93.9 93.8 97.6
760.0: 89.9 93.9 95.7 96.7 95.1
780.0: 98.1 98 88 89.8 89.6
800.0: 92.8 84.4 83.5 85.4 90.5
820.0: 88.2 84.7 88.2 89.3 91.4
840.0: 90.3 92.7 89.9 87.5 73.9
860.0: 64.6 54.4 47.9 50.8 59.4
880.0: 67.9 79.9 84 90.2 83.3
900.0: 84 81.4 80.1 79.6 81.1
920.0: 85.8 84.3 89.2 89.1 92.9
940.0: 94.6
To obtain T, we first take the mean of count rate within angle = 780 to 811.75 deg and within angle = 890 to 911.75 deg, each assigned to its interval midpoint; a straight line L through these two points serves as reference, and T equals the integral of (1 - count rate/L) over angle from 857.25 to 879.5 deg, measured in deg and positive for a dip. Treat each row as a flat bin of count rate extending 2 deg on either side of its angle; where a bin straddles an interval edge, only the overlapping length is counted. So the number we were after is 7.43 deg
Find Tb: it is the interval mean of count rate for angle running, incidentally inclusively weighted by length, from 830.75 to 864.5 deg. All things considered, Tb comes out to 82.6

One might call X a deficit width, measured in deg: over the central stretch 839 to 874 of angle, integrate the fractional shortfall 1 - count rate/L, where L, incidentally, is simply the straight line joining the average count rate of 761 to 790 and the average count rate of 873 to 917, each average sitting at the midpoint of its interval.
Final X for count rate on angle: 5.1 deg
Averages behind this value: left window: 94.9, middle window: 71.9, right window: 78.5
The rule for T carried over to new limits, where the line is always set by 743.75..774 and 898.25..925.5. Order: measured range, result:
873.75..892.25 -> 2.2 deg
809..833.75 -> 0.6 deg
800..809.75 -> 0.5 deg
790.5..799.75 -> 0.1 deg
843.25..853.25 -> -0.3 deg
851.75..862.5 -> 1.8 deg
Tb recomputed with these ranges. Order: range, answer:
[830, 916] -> 77.4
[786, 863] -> 86.1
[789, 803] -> 90.1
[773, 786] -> 97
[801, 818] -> 86.4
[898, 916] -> 81.3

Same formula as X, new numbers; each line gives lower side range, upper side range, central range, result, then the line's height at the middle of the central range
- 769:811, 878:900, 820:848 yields -0.8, 87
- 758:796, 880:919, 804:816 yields 0.7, 90.5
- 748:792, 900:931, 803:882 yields 9.7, 88.9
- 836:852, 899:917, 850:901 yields 8.7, 85.9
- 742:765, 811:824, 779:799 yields -0.4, 90.6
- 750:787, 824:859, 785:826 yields 1.4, 91.1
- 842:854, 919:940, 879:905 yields 2.2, 89.5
